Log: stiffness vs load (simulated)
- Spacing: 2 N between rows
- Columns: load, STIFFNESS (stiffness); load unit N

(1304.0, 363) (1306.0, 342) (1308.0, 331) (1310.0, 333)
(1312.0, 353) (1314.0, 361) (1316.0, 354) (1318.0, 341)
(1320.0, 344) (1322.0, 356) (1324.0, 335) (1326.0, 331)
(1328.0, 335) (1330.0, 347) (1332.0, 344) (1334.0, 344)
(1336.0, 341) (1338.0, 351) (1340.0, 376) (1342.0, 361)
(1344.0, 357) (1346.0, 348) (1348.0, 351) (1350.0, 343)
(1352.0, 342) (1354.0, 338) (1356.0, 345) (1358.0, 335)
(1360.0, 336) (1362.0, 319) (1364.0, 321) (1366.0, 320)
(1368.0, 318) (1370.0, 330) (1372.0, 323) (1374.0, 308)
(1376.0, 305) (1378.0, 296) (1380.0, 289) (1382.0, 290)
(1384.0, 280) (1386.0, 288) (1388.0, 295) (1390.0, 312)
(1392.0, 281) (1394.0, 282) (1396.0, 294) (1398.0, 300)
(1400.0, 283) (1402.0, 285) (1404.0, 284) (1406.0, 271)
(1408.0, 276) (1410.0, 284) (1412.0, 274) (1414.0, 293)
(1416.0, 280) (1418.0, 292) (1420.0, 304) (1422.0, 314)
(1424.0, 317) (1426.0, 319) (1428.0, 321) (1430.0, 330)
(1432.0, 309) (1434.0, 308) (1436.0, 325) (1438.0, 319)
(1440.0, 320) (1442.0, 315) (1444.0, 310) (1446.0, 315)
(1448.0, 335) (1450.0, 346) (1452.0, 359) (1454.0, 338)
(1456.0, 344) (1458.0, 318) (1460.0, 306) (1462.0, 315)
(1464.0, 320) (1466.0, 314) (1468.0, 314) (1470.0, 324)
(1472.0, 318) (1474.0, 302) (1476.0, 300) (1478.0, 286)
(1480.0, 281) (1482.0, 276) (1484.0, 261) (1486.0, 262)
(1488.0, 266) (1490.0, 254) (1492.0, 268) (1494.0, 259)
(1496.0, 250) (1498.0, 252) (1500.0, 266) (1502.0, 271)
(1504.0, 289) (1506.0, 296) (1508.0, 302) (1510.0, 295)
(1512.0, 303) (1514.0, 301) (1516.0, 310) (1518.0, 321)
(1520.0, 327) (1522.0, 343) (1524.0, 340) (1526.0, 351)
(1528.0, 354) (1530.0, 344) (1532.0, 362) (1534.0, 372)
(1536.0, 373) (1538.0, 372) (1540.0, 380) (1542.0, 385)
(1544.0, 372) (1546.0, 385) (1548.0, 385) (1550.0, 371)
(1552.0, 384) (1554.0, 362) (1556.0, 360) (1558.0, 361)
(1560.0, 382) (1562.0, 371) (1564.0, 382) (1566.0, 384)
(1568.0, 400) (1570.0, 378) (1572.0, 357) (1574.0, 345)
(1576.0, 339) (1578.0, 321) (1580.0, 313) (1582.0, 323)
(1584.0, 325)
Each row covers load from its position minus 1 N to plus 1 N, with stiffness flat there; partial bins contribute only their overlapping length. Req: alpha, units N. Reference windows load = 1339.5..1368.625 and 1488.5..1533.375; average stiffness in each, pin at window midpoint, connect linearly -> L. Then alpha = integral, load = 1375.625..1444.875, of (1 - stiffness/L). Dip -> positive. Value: 6.0 N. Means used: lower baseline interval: 340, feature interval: 298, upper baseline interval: 303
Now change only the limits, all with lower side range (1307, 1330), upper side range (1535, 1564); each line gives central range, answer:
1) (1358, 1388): 3.54 N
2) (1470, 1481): 1.96 N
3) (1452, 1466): 1.43 N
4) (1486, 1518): 7.71 N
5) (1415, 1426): 1.67 N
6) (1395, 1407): 2.31 N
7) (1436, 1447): 1.33 N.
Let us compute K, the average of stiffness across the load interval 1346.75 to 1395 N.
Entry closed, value 315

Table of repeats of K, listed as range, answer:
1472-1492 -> 278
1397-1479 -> 309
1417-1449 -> 316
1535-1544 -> 377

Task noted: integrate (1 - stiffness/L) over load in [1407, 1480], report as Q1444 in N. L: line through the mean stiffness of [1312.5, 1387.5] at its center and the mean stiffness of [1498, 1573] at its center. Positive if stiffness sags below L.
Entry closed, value 5.9 N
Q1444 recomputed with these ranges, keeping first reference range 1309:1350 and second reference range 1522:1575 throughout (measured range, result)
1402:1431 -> 4.87 N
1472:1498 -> 6.44 N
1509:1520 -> 1.74 N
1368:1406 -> 6.21 N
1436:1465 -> 2.74 N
